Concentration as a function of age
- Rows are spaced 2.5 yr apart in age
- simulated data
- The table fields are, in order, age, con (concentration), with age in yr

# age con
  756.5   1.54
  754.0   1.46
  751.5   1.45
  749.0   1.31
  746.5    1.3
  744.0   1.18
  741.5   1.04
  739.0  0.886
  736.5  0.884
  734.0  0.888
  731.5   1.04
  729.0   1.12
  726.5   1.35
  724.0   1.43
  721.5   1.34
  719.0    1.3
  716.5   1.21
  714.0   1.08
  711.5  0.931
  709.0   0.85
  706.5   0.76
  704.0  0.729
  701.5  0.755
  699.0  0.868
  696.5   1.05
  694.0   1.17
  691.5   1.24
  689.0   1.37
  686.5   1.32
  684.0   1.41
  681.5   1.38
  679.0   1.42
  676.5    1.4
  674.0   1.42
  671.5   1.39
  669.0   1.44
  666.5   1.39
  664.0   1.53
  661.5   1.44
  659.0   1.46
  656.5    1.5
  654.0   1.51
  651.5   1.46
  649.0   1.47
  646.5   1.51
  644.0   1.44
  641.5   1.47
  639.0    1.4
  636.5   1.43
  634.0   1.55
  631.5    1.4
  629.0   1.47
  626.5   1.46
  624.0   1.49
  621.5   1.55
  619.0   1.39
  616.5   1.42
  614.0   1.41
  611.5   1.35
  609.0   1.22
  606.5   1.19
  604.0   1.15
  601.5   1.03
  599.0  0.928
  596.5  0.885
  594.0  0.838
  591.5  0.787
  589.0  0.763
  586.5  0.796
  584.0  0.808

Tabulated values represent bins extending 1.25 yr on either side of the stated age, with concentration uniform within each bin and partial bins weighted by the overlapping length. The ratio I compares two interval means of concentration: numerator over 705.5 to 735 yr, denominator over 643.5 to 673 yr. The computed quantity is 0.76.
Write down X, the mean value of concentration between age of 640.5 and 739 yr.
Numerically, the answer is 1.24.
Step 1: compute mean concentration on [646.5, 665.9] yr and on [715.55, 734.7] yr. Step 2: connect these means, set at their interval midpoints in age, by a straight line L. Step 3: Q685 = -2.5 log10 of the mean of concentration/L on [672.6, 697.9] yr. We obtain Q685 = 0.05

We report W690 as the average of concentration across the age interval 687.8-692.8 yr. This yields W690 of 1.3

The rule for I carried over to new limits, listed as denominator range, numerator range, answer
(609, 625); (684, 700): 0.84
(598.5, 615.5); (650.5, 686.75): 1.20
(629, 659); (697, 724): 0.68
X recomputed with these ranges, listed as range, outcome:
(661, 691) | 1.4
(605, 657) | 1.43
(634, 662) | 1.47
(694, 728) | 1.06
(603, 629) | 1.37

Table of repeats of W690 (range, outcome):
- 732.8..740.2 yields 0.886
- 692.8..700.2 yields 1.03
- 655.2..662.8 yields 1.47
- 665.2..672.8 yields 1.41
